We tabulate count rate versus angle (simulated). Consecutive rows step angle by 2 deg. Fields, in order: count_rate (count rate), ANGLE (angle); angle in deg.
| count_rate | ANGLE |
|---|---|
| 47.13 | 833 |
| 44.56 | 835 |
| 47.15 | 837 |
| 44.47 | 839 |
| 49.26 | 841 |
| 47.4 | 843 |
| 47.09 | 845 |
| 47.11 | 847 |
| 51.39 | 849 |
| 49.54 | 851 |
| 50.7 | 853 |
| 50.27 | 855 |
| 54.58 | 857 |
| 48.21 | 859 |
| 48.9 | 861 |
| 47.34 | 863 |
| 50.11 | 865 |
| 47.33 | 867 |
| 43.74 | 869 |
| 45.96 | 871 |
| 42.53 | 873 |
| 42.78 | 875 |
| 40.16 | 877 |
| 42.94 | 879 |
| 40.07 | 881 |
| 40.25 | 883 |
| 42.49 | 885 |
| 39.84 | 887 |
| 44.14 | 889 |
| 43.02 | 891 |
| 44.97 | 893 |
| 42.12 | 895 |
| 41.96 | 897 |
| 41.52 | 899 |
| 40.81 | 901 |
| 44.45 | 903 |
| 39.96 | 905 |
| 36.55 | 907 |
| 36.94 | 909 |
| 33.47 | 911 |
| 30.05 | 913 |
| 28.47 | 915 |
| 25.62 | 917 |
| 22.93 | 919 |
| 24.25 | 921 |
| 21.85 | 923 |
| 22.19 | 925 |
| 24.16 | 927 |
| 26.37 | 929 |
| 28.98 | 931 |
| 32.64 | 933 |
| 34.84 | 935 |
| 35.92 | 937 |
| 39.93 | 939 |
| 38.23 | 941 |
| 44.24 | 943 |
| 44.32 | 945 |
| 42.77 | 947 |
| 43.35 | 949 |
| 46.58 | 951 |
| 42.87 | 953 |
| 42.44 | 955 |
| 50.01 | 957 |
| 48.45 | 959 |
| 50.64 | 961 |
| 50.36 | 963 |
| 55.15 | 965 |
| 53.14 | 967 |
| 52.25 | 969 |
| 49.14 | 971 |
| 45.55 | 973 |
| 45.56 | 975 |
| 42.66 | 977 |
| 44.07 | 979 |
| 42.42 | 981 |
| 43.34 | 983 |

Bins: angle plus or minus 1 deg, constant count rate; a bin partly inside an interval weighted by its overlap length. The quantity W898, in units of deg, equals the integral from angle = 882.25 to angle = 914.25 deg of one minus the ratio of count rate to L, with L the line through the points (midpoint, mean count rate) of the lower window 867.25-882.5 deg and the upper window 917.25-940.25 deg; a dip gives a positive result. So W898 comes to -3.0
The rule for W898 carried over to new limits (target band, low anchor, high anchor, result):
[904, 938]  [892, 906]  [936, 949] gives 9.8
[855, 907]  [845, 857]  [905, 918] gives -3.6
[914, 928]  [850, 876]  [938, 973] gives 6.8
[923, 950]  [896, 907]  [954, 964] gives 6.5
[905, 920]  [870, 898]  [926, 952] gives 3.2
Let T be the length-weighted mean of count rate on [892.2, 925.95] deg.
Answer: 34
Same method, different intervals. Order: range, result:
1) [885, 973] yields 39.2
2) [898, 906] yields 41.7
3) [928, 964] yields 41.3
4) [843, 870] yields 48.9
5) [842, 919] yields 42.8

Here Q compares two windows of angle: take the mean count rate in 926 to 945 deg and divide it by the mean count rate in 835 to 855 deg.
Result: 0.72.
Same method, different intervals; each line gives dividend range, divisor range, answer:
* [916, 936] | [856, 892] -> 0.59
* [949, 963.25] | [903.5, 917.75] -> 1.40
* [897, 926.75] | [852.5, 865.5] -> 0.64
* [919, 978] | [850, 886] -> 0.88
